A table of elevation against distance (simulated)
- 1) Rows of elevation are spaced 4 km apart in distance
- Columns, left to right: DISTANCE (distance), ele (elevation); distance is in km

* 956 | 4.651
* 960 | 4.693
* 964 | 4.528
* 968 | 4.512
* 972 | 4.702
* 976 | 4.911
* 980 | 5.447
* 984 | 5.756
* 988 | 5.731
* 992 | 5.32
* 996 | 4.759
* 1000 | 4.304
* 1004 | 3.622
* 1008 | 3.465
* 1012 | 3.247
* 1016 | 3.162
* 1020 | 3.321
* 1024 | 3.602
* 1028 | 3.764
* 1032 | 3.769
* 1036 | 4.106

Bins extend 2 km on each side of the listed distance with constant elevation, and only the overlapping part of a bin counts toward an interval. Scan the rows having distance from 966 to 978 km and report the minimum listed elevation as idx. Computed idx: 4.512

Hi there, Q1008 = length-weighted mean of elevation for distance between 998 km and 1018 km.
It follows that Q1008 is 3.56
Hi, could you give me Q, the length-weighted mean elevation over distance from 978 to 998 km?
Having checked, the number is 5.4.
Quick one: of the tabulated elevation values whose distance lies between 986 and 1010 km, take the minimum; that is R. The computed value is 3.465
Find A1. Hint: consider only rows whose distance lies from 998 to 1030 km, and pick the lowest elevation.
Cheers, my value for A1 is 3.162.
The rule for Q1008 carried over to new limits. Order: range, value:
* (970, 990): 5.31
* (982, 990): 5.74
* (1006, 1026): 3.36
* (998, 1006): 3.96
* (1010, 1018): 3.2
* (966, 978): 4.71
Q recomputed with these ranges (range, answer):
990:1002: 4.79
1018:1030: 3.56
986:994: 5.53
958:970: 4.58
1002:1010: 3.54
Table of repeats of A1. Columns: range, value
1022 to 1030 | 3.602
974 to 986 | 4.911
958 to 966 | 4.528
